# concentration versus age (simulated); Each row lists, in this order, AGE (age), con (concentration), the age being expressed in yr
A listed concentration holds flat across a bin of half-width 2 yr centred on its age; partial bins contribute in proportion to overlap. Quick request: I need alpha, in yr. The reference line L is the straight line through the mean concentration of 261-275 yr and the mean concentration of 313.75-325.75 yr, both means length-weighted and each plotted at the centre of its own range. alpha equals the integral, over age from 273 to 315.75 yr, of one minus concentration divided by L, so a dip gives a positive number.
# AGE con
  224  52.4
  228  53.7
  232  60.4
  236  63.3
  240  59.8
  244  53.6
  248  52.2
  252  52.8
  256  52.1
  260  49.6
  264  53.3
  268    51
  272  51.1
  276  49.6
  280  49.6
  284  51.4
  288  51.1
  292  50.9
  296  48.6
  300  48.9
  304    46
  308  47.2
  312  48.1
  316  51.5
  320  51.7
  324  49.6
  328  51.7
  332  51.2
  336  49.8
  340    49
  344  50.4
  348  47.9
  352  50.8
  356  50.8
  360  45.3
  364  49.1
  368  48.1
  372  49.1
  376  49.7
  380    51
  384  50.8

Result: 1.6 yr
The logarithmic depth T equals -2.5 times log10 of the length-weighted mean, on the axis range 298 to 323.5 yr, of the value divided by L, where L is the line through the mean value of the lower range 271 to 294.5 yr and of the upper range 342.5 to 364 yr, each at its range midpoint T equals 0.02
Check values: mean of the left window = 50.6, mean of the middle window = 48.9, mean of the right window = 49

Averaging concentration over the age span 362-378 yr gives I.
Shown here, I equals 49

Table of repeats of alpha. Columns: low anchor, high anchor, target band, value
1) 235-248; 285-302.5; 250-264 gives 0.88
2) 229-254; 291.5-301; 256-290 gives 1.03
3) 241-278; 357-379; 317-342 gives -0.41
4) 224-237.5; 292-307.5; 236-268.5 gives 0.70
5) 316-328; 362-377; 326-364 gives 0.28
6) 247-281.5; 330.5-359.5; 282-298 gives 0.08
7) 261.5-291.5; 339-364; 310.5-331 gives -0.32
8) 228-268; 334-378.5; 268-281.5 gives 0.82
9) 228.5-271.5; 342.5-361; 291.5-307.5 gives 1.15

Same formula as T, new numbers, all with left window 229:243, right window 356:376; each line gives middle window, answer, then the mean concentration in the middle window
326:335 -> 0.01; 51.3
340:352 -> 0.02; 49.4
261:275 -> 0.11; 51.5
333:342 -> 0.03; 49.6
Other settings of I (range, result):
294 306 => 47.8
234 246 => 58.9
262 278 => 51.2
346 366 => 48.8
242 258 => 52.7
